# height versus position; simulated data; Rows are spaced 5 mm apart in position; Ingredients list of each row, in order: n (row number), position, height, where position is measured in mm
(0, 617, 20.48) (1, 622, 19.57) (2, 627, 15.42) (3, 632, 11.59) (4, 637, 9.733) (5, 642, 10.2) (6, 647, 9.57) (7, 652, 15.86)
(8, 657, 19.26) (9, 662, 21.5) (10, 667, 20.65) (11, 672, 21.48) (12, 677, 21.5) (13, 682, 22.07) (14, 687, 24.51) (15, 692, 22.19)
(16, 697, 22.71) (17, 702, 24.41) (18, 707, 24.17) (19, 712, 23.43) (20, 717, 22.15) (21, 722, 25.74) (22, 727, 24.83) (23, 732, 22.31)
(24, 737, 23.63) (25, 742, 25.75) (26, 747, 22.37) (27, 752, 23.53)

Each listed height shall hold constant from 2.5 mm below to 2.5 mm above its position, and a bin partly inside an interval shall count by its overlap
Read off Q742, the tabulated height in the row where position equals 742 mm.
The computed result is 25.75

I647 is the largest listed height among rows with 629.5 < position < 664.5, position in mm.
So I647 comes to 21.5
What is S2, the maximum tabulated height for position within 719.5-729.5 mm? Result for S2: 25.74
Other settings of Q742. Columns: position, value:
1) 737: 23.63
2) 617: 20.48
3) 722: 25.74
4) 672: 21.48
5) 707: 24.17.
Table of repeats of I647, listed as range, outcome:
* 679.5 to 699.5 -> 24.51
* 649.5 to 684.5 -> 22.07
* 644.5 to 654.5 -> 15.86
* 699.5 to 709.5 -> 24.41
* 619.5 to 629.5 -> 19.57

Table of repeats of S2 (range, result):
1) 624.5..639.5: 15.42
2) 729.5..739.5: 23.63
